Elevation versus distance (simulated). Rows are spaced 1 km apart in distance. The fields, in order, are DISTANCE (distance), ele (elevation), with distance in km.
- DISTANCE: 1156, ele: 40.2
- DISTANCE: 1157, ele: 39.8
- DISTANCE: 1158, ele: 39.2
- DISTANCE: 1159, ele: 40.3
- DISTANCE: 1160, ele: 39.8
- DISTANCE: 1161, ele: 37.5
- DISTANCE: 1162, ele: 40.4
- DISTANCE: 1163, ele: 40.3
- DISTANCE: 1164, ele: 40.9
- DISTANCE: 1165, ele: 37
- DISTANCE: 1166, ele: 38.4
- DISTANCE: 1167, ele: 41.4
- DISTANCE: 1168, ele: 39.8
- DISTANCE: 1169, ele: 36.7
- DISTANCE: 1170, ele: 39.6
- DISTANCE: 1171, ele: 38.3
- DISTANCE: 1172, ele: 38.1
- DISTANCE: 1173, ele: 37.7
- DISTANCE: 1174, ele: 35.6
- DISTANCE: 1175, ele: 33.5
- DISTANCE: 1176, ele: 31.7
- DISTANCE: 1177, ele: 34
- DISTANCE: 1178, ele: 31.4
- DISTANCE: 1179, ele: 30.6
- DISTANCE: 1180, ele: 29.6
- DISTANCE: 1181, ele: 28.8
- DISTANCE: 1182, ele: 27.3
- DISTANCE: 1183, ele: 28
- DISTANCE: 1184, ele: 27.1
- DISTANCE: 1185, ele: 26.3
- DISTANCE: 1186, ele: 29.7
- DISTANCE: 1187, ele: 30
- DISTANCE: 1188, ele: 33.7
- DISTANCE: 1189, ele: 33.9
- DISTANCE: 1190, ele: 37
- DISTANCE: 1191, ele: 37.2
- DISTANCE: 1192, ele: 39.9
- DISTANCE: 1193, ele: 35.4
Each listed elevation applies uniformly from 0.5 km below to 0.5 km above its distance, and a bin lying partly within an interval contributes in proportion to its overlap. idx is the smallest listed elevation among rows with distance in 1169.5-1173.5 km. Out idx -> 37.7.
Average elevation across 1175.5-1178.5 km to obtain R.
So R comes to 32.4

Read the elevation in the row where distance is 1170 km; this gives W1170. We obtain 39.6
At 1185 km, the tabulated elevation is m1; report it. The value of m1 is 26.3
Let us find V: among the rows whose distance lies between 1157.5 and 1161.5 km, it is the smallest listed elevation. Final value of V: 37.5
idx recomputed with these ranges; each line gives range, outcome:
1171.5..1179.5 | 30.6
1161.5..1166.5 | 37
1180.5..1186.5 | 26.3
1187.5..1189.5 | 33.7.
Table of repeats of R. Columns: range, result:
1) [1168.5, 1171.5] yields 38.2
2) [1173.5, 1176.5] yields 33.6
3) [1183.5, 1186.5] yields 27.7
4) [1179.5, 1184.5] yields 28.2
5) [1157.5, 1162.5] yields 39.4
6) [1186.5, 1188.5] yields 31.9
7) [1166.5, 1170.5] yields 39.4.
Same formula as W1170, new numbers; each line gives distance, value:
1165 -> 37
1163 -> 40.3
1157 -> 39.8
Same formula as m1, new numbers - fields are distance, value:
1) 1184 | 27.1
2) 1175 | 33.5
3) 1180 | 29.6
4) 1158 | 39.2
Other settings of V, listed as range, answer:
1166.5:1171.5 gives 36.7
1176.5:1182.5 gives 27.3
